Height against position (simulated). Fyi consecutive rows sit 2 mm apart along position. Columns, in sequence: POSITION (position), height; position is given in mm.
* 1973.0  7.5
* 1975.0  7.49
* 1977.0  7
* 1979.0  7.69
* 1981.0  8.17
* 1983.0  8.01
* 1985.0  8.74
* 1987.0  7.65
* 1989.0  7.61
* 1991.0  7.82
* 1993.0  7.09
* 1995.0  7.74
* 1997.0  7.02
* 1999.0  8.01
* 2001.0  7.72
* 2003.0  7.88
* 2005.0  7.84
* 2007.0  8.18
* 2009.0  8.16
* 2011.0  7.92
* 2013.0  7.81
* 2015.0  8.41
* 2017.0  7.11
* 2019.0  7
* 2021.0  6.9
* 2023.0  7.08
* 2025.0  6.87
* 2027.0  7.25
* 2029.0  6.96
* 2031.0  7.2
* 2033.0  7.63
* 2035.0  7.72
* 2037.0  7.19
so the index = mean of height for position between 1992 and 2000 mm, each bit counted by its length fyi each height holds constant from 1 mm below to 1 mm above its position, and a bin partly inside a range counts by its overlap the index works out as 7.46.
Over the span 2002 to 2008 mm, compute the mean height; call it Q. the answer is 7.97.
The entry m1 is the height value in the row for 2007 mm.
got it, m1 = 8.18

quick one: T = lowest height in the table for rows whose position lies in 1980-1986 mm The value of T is 8.01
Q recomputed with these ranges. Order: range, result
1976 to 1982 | 7.62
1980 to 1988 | 8.14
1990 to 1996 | 7.55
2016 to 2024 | 7.02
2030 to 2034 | 7.42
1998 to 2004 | 7.87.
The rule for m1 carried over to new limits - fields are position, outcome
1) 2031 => 7.2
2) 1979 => 7.69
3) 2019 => 7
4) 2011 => 7.92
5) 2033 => 7.63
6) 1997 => 7.02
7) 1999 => 8.01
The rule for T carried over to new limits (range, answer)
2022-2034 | 6.87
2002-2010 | 7.84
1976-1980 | 7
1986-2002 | 7.02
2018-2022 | 6.9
